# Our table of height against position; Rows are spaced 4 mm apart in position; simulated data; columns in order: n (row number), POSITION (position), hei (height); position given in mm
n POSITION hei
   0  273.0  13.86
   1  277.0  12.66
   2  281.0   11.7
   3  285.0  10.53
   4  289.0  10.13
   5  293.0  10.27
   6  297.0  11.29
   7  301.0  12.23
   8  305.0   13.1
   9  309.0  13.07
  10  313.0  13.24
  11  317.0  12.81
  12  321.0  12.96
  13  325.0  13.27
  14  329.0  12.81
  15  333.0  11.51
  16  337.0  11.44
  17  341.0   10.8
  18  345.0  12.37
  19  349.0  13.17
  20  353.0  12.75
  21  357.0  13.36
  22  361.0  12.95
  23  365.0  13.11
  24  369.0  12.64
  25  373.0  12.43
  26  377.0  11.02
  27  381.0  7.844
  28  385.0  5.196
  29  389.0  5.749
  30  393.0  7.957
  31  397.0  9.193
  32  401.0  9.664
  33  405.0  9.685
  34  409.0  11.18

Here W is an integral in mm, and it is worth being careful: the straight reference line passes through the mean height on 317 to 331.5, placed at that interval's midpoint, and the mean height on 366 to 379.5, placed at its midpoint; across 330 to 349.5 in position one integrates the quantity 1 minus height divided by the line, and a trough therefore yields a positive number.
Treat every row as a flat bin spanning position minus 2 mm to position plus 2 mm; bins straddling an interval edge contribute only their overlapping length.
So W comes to 1.25 mm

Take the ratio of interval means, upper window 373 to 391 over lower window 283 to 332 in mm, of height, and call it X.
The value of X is 0.7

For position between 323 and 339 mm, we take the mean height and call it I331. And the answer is 12.3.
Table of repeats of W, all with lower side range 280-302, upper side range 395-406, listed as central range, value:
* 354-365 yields -3.4 mm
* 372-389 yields 2.2 mm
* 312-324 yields -2.7 mm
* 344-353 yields -2.3 mm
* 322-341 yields -3.2 mm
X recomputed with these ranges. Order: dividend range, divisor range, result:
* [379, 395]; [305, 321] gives 0.51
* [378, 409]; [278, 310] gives 0.71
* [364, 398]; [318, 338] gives 0.75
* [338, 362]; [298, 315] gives 0.98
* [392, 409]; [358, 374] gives 0.73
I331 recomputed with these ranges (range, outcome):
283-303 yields 10.9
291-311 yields 12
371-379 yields 11.7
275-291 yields 11.3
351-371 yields 13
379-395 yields 6.69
